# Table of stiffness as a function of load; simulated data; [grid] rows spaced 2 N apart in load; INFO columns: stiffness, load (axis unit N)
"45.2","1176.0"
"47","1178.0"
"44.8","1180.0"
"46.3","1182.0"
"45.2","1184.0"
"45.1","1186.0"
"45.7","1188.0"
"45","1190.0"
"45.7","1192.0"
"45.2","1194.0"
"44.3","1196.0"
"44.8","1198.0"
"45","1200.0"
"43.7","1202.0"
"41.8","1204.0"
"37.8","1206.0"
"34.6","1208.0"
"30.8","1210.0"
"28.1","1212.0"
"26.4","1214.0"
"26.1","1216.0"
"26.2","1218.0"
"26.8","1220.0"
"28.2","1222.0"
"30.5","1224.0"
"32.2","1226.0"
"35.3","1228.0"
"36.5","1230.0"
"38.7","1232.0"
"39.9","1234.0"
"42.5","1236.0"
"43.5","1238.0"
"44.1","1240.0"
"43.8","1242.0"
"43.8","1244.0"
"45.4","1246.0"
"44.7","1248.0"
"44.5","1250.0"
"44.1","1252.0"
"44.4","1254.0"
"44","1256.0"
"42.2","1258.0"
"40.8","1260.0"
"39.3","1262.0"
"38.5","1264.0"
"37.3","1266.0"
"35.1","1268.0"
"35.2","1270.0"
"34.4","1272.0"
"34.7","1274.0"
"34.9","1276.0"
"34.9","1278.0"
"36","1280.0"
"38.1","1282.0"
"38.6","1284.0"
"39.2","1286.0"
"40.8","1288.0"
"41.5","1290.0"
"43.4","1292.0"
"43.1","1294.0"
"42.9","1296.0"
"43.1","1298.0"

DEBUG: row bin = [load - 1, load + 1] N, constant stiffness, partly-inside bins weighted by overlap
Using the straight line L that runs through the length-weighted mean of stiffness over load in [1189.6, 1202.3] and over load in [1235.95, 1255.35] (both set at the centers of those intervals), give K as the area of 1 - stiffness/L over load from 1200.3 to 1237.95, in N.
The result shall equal 8.8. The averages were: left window 44.9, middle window 34.1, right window 44.2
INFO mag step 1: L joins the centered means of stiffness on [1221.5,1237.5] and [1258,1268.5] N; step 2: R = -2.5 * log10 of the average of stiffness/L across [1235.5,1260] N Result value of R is -0.17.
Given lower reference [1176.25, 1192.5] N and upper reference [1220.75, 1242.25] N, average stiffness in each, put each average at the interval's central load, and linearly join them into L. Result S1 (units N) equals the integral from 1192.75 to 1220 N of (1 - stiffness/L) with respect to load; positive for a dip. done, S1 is 3.7 N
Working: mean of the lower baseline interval 45.6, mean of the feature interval 36.3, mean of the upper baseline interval 37.4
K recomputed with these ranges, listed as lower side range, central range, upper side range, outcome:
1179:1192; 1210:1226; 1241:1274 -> 5.7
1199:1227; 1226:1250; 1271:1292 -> -4.8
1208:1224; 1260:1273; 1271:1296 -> -0.4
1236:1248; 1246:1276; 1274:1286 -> 0.3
